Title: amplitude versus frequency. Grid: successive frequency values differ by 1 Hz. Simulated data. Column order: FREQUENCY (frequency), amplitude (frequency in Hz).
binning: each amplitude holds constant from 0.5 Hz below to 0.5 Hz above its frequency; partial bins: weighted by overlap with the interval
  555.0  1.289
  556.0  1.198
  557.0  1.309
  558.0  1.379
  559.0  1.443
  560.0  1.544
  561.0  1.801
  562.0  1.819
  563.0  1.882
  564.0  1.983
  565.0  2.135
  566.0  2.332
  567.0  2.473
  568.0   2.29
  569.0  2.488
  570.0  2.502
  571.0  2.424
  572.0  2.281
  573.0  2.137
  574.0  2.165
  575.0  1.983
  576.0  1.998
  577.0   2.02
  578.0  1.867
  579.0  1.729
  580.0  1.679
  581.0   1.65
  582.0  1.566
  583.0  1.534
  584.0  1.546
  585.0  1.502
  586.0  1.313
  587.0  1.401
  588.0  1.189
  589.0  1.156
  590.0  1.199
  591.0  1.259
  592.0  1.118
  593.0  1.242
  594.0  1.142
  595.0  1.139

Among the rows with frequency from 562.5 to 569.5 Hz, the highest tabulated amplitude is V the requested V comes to 2.488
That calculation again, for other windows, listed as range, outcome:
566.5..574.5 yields 2.502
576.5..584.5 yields 2.02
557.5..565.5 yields 2.135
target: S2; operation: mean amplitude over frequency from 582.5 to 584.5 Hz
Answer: 1.54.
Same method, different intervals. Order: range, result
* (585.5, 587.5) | 1.36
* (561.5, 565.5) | 1.95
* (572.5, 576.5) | 2.07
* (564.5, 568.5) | 2.31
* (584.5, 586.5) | 1.41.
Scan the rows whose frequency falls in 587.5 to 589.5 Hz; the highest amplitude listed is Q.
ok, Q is 1.189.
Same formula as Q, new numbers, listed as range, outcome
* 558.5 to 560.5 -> 1.544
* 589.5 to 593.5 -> 1.259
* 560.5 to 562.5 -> 1.819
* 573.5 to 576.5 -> 2.165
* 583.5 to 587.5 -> 1.546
